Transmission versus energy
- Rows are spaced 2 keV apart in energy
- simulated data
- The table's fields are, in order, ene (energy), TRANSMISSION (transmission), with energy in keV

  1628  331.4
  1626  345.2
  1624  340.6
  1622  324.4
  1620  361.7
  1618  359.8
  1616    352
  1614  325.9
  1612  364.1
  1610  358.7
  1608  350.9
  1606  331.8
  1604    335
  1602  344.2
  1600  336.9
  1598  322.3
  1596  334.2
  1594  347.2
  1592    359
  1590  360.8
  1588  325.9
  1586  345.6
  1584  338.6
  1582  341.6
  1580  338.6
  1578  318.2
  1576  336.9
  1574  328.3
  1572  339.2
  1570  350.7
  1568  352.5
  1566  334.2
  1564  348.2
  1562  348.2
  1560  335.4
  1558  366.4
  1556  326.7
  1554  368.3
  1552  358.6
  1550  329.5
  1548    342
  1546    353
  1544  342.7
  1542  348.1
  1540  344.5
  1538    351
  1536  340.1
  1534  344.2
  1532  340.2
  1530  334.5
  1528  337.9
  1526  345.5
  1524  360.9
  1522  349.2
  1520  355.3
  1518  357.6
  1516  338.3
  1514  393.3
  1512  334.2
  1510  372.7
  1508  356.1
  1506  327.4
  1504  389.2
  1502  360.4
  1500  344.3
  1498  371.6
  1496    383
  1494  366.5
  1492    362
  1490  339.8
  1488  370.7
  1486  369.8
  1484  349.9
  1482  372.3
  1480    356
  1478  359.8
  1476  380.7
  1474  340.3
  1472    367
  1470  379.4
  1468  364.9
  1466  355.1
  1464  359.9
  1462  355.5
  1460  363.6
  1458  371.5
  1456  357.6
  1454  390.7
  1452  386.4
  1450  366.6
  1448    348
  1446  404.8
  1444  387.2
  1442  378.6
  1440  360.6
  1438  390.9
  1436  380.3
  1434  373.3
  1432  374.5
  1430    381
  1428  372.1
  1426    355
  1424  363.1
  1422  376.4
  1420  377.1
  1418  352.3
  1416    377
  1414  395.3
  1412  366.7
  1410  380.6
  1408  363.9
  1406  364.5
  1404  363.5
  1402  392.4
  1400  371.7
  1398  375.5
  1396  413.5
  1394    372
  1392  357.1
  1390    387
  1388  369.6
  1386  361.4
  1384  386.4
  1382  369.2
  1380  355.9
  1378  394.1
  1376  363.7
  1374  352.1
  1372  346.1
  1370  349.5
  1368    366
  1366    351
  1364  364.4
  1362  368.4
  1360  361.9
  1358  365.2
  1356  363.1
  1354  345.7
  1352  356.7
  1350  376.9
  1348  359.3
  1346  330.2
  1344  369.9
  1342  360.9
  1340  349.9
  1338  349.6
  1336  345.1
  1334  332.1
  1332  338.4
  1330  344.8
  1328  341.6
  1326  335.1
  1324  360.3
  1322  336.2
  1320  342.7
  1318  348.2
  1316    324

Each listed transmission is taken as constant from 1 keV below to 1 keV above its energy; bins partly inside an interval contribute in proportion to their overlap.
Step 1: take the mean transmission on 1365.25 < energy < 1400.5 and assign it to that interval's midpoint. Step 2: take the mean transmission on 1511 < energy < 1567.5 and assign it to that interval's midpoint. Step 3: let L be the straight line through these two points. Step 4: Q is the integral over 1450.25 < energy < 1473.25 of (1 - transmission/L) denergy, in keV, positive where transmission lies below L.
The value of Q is -0.6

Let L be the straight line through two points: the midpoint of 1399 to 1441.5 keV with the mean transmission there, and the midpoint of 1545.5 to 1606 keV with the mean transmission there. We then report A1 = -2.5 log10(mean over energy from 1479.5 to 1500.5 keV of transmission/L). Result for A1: -0.01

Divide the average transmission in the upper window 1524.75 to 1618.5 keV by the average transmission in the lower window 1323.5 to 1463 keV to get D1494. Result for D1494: 0.9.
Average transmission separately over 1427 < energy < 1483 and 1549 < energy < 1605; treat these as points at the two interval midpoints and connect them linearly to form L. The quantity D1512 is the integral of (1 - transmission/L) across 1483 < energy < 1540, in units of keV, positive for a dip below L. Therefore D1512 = 0.4 keV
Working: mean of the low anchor 371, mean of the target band 355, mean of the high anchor 342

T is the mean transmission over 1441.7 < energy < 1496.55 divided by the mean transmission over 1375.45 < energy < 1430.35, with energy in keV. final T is 0.98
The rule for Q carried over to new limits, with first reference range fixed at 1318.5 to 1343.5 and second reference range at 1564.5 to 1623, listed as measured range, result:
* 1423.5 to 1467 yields -3.5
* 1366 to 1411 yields -3.4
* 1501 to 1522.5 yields -0.9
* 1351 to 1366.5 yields -0.7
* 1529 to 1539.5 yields 0.0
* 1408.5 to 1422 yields -1.2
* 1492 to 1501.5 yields -0.6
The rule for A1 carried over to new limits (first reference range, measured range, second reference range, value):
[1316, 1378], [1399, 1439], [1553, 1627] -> -0.07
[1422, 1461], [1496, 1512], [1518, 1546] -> -0.02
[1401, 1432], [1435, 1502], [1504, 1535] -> -0.02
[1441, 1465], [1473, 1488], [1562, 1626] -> 0.01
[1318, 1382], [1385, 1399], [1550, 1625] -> -0.07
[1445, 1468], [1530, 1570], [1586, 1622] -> 0.02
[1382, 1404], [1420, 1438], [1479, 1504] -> 0.00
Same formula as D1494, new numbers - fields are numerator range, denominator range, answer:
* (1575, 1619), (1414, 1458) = 0.91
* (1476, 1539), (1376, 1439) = 0.95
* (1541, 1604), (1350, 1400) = 0.93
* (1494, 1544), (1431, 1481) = 0.95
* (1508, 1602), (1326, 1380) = 0.97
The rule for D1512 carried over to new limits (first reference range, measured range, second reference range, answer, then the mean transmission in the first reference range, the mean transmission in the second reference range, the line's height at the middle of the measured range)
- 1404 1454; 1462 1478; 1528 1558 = 0.0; 374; 345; 364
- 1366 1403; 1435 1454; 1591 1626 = -0.8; 371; 344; 364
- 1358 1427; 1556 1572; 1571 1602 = -0.2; 369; 338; 342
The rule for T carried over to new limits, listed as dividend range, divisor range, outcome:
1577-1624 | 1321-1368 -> 0.97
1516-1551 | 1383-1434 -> 0.92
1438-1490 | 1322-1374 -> 1.04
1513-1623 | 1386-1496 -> 0.93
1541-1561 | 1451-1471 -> 0.94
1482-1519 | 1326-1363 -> 1.02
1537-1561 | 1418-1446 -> 0.93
